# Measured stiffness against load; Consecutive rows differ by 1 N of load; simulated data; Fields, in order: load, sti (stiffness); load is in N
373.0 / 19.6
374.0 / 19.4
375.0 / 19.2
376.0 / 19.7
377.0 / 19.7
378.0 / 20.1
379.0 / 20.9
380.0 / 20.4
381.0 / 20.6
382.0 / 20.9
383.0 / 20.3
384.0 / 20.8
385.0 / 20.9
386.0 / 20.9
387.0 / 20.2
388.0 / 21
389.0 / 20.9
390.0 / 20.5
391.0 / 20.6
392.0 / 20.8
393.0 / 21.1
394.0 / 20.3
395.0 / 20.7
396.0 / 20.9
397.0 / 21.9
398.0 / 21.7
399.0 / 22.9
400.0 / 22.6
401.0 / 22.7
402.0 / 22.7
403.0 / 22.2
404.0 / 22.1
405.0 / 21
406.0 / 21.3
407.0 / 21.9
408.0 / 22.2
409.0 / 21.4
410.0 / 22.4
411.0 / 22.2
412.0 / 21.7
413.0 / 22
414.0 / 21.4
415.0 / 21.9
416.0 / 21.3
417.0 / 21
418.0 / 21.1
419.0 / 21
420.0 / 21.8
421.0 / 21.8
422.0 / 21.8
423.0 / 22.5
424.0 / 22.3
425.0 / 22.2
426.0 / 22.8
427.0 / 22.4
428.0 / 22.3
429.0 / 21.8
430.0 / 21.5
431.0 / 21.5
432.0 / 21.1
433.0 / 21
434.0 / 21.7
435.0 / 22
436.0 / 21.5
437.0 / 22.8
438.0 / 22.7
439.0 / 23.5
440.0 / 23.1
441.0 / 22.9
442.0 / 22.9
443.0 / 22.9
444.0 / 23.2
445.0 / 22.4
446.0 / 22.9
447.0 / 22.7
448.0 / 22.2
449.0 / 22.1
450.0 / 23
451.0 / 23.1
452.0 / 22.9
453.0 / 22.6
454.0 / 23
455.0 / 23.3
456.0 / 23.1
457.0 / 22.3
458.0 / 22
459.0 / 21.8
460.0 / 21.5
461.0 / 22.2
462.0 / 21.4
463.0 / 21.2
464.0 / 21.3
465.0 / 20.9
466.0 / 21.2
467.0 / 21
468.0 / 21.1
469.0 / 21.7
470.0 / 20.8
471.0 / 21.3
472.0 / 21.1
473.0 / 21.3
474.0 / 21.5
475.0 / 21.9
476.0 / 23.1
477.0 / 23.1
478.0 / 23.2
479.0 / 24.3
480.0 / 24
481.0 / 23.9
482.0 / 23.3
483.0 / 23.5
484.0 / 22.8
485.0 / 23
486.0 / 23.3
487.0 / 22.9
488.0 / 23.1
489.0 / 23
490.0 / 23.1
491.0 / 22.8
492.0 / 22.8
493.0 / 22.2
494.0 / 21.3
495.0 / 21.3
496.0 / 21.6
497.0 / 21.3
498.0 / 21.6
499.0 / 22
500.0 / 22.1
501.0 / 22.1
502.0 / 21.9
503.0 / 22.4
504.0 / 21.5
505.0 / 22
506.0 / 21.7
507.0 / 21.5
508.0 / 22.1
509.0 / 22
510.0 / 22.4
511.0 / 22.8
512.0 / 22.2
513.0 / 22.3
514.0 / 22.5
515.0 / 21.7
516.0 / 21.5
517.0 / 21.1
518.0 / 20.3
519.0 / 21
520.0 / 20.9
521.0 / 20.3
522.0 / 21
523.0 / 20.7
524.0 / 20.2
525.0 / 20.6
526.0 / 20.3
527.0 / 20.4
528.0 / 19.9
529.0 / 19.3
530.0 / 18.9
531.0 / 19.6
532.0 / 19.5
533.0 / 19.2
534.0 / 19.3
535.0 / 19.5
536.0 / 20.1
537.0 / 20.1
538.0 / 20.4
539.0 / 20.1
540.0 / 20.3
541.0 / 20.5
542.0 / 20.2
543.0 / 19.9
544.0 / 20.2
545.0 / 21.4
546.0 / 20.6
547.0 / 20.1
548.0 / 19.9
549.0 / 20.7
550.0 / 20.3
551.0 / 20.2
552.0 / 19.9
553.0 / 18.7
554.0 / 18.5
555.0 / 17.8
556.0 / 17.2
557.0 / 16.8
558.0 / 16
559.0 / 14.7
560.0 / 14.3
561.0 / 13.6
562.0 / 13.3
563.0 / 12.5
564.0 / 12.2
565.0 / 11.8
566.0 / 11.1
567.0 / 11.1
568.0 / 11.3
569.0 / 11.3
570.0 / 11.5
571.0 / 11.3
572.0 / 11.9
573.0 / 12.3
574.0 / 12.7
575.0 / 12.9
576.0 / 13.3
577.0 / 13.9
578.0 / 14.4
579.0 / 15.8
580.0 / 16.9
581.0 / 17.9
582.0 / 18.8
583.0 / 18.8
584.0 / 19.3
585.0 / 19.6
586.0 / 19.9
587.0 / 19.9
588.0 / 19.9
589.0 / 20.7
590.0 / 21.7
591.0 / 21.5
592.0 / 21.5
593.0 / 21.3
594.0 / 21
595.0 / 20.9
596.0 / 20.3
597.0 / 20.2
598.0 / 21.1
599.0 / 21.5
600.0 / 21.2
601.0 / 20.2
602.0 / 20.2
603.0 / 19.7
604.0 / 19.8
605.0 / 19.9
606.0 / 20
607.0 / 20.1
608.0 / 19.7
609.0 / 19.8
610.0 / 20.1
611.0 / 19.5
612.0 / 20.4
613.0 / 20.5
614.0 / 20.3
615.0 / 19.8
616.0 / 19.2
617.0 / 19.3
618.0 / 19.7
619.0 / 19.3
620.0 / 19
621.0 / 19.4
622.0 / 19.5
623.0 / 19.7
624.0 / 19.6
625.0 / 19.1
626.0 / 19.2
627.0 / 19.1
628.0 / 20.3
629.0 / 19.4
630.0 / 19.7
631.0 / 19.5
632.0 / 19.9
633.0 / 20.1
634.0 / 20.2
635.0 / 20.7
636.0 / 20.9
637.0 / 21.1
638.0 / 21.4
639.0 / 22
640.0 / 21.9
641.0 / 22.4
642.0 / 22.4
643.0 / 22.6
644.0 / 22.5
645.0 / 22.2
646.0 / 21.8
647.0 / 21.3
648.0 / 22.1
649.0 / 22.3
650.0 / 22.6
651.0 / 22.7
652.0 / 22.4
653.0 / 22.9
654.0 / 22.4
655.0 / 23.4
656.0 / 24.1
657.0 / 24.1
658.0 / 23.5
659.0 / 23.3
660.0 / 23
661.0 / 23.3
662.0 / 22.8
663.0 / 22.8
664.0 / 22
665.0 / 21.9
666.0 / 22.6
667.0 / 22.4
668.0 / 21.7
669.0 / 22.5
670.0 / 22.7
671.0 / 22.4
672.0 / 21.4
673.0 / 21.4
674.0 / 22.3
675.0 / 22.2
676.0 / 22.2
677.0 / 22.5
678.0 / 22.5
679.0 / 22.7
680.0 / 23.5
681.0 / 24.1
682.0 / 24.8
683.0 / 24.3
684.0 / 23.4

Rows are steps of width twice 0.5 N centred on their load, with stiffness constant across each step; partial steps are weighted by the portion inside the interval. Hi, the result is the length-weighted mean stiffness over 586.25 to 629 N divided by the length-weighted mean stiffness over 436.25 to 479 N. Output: 0.90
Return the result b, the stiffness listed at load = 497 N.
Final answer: 21.3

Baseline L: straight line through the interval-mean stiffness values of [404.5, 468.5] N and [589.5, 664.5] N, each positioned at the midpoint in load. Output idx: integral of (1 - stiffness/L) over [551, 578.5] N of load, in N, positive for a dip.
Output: 9.4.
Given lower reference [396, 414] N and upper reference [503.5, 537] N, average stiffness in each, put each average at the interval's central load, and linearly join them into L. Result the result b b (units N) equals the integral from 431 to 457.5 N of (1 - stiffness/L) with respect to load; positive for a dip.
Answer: -1.2 N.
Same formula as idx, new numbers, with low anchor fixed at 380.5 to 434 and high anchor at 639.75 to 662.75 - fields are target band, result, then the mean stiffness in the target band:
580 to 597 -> 1.8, 20.1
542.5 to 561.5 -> 3.2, 18.5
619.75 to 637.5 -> 2.2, 19.8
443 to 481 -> -0.8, 22.2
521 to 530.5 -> 0.8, 20.2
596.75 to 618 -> 2.3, 20.1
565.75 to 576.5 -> 5.0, 11.9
